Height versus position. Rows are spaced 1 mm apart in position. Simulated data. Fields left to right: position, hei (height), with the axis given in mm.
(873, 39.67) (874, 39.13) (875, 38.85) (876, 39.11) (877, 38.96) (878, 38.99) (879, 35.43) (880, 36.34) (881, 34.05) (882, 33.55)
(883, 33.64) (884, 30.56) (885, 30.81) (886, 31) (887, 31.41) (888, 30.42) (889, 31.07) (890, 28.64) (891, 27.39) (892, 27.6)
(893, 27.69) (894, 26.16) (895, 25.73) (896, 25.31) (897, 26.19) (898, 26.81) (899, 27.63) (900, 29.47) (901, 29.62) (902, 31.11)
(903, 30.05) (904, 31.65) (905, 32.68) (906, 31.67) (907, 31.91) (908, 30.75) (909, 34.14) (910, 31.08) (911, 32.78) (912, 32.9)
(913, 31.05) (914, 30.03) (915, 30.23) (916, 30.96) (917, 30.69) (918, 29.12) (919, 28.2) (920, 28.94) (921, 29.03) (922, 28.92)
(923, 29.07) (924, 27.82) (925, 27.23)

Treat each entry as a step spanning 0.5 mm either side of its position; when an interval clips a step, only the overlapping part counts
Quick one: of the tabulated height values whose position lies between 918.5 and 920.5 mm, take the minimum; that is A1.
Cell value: 28.2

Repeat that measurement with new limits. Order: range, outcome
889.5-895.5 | 25.73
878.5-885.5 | 30.56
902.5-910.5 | 30.05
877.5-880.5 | 35.43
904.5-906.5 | 31.67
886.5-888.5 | 30.42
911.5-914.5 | 30.03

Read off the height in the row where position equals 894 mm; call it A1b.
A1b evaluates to 26.16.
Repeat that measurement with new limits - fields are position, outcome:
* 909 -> 34.14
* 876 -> 39.11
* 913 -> 31.05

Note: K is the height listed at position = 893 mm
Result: 27.69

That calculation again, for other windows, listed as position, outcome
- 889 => 31.07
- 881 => 34.05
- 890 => 28.64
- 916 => 30.96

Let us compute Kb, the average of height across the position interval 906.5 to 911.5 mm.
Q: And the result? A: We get 32.1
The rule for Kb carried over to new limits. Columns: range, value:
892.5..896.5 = 26.2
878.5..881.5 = 35.3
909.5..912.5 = 32.3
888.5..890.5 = 29.9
